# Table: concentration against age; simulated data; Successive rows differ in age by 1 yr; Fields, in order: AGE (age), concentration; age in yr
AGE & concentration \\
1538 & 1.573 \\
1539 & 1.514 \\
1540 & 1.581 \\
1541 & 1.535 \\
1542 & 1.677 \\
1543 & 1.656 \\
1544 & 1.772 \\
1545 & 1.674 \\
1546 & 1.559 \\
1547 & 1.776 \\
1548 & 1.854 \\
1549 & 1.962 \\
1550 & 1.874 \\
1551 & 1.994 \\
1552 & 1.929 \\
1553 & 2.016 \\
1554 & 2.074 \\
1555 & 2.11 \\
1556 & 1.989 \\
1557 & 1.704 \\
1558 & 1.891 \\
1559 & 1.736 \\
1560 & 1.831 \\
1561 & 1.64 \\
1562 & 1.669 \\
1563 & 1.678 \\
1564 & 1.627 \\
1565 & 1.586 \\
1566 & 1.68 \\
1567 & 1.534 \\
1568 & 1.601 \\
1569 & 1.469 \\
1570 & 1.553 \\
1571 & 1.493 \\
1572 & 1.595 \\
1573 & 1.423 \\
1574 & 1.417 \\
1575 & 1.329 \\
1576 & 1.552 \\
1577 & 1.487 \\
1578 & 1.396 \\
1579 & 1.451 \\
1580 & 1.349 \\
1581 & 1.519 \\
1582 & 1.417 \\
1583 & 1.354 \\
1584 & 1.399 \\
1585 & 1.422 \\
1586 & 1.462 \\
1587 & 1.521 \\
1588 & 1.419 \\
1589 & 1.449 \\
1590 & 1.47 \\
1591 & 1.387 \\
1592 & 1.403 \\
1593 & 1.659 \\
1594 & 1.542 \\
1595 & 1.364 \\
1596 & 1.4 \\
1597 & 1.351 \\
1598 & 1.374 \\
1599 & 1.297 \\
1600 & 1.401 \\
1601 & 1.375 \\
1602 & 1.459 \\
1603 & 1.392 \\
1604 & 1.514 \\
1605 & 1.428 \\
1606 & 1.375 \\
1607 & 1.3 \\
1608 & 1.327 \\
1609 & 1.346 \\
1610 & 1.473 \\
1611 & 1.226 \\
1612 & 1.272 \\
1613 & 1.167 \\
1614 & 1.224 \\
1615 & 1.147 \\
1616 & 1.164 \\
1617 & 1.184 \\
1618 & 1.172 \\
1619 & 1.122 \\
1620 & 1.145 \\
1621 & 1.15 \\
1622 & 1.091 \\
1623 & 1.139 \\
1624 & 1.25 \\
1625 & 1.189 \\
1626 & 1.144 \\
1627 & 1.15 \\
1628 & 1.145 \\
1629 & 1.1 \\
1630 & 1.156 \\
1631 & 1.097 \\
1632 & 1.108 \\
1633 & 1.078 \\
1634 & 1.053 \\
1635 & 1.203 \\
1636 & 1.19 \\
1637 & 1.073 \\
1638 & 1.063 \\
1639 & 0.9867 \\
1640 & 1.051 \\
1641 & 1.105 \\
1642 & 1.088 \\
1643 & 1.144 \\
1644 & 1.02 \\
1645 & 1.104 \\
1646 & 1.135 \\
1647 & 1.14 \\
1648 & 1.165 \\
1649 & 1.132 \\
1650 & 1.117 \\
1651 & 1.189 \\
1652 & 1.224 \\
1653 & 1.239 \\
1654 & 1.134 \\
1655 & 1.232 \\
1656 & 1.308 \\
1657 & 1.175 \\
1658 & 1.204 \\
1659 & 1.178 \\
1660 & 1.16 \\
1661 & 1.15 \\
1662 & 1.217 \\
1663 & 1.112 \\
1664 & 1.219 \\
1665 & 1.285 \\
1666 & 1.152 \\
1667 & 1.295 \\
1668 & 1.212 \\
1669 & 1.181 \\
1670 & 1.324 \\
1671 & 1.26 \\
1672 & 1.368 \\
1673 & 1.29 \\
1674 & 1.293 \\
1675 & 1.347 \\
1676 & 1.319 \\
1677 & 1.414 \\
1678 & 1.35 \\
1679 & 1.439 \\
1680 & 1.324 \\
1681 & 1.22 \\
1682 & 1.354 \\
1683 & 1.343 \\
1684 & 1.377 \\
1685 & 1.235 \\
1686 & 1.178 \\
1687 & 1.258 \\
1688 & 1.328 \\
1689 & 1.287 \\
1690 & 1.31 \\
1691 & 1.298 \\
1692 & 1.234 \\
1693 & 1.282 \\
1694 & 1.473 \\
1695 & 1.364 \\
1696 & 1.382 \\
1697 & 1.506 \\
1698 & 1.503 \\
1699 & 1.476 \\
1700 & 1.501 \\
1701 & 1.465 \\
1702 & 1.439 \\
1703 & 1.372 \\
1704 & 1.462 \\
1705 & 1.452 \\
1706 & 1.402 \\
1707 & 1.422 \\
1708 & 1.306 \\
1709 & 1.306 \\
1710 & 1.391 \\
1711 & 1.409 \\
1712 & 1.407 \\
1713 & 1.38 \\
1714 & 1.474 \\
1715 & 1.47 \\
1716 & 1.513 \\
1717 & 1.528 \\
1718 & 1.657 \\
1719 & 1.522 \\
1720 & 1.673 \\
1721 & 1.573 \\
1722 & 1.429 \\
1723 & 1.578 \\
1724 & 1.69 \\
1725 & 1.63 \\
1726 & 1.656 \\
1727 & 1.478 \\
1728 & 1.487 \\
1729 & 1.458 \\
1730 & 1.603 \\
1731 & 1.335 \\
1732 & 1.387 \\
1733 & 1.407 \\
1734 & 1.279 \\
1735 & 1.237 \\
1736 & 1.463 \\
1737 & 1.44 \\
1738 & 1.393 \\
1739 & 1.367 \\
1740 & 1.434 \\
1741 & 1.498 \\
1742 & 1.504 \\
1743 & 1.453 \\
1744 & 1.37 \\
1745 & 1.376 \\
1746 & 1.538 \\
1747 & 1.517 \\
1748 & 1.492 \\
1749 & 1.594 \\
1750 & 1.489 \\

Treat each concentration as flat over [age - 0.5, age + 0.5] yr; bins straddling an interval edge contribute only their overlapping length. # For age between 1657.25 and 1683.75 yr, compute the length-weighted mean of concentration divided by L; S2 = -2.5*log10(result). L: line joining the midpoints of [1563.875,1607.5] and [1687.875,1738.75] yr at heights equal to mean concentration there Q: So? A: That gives 0.14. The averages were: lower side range 1.45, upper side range 1.44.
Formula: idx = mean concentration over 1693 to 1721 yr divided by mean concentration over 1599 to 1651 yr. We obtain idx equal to 1.22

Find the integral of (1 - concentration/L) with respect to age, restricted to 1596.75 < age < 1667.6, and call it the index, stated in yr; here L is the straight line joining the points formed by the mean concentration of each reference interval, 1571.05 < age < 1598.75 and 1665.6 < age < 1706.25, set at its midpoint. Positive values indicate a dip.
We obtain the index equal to 9.9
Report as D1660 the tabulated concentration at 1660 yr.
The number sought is 1.16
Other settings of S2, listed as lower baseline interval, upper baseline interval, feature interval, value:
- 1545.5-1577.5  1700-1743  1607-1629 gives 0.33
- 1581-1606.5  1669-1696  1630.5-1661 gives 0.20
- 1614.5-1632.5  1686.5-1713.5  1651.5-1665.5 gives 0.05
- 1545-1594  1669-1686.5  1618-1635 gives 0.27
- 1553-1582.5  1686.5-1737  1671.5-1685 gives 0.11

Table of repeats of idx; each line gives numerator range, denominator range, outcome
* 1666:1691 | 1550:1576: 0.76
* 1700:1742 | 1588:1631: 1.13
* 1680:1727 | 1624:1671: 1.23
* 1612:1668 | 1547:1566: 0.63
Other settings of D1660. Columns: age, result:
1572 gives 1.595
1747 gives 1.517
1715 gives 1.47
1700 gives 1.501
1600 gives 1.401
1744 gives 1.37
